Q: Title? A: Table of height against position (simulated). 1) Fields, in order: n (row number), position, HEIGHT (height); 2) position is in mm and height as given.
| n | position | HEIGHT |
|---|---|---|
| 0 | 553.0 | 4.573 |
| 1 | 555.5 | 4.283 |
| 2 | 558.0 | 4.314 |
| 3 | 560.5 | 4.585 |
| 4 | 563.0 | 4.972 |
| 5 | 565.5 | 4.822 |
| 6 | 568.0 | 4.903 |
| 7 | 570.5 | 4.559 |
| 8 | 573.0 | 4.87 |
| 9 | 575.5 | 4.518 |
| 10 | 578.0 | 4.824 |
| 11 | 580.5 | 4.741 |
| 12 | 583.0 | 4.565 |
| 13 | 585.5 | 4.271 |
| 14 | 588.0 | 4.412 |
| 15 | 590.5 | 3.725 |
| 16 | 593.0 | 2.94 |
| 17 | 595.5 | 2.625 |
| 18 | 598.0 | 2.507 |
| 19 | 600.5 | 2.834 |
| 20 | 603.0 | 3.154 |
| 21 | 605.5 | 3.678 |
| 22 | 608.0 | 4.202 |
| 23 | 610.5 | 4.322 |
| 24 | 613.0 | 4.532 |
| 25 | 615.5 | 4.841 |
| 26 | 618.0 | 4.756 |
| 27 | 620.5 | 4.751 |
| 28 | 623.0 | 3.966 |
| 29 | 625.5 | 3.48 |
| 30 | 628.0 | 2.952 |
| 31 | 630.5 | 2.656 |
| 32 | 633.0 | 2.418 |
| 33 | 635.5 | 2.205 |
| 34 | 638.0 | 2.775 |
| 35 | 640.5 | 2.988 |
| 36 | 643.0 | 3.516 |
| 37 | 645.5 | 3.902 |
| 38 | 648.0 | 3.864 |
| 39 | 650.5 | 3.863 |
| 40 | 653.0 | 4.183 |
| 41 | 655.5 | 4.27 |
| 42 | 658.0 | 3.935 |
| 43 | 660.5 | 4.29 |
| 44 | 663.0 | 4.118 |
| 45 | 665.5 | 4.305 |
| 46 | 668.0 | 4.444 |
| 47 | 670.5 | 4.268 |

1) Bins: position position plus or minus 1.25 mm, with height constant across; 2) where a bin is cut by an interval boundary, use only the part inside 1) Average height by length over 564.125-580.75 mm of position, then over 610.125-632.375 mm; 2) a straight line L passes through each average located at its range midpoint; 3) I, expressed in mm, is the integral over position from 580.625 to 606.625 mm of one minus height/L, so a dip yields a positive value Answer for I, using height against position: 5.3 mm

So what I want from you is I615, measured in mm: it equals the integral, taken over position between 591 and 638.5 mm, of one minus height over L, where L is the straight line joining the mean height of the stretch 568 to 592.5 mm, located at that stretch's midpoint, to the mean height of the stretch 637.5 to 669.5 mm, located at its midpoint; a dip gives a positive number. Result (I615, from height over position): 8.3 mm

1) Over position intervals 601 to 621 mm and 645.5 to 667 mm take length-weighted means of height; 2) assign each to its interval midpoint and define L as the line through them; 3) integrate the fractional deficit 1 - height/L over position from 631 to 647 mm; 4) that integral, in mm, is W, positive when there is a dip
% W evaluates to 4.5 mm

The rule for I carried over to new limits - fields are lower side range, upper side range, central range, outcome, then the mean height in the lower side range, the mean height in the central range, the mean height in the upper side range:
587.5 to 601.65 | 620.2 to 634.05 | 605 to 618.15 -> -4.9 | 3.11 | 4.4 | 3.29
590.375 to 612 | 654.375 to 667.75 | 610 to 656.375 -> 1.1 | 3.33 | 3.68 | 4.2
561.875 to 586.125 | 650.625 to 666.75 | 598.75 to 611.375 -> 2.6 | 4.71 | 3.57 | 4.16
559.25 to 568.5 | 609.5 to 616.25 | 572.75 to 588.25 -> 0.4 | 4.81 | 4.59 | 4.55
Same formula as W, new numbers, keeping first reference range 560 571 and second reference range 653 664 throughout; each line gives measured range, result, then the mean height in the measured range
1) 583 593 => 1.3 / 4.04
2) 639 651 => 1.8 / 3.59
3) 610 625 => -0.2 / 4.49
